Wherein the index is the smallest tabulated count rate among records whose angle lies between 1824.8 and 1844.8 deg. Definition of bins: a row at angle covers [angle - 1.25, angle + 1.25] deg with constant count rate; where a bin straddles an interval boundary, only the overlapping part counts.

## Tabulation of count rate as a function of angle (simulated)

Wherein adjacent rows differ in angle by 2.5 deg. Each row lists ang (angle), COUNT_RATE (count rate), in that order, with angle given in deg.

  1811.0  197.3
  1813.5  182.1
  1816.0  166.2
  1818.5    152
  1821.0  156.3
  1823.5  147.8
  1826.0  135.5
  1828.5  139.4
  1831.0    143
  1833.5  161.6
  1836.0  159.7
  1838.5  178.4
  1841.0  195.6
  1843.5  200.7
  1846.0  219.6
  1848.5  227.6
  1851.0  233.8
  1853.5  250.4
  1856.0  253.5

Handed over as 135.5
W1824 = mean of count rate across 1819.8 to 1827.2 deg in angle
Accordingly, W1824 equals 147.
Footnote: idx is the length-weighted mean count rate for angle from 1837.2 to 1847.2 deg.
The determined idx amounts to 198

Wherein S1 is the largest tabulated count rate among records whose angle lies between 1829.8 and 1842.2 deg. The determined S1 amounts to 195.6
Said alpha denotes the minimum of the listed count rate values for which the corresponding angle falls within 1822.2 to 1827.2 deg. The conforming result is 135.5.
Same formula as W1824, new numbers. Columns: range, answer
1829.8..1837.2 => 155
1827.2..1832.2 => 141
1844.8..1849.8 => 224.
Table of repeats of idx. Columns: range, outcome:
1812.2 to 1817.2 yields 174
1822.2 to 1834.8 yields 146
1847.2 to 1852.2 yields 231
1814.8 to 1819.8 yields 159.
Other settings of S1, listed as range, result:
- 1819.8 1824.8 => 156.3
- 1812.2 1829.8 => 182.1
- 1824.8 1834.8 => 161.6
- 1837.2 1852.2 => 233.8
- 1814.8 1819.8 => 166.2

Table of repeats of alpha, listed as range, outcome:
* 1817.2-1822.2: 152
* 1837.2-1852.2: 178.4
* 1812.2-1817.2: 166.2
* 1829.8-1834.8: 143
